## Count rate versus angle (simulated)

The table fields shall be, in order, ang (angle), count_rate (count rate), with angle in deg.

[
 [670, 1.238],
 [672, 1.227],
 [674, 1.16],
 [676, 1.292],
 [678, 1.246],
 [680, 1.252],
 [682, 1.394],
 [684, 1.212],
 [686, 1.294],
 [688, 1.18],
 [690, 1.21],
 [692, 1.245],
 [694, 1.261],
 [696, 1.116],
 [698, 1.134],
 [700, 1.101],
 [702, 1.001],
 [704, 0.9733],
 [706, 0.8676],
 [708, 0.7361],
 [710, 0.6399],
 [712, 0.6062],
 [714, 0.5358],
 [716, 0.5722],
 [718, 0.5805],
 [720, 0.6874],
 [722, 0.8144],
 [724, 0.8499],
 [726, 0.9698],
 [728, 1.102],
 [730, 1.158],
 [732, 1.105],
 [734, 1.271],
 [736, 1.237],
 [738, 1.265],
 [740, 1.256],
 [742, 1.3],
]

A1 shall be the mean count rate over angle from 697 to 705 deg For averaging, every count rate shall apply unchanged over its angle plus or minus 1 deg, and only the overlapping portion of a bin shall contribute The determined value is 1.05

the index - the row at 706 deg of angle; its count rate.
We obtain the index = 0.8676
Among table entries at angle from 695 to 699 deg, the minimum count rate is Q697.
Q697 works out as 1.116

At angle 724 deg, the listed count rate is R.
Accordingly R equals 0.8499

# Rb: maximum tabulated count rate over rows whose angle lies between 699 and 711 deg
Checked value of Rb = 1.101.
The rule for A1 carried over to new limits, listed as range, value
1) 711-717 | 0.571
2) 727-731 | 1.13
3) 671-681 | 1.24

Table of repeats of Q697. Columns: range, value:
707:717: 0.5358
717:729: 0.5805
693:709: 0.7361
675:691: 1.18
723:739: 0.8499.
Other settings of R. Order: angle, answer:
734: 1.271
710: 0.6399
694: 1.261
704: 0.9733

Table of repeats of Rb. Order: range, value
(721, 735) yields 1.271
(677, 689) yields 1.394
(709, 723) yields 0.8144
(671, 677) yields 1.292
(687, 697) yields 1.261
